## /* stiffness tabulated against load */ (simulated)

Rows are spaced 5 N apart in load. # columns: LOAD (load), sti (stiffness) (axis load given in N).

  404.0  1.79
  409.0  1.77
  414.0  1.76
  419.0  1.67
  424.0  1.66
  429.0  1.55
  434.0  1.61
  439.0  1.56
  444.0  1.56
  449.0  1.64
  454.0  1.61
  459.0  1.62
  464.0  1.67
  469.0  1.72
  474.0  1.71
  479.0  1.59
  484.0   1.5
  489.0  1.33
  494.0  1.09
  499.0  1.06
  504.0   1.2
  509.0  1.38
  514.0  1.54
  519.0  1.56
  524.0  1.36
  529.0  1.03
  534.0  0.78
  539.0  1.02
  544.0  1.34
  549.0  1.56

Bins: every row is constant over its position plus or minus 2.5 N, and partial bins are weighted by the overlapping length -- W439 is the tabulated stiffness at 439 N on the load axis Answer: 1.56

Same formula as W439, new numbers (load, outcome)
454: 1.61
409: 1.77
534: 0.78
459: 1.62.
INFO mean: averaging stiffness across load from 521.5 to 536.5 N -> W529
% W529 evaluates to 1.06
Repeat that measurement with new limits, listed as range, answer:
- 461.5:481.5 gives 1.67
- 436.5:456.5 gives 1.59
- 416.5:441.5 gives 1.61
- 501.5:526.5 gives 1.41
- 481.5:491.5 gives 1.42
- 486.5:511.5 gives 1.21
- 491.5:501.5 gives 1.07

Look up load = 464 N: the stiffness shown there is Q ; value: 1.67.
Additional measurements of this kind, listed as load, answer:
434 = 1.61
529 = 1.03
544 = 1.34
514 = 1.54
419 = 1.67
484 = 1.5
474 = 1.71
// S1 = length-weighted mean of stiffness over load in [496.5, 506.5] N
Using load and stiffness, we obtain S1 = 1.13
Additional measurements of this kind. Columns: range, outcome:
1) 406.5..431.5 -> 1.68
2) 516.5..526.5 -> 1.46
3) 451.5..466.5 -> 1.63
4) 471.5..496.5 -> 1.44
